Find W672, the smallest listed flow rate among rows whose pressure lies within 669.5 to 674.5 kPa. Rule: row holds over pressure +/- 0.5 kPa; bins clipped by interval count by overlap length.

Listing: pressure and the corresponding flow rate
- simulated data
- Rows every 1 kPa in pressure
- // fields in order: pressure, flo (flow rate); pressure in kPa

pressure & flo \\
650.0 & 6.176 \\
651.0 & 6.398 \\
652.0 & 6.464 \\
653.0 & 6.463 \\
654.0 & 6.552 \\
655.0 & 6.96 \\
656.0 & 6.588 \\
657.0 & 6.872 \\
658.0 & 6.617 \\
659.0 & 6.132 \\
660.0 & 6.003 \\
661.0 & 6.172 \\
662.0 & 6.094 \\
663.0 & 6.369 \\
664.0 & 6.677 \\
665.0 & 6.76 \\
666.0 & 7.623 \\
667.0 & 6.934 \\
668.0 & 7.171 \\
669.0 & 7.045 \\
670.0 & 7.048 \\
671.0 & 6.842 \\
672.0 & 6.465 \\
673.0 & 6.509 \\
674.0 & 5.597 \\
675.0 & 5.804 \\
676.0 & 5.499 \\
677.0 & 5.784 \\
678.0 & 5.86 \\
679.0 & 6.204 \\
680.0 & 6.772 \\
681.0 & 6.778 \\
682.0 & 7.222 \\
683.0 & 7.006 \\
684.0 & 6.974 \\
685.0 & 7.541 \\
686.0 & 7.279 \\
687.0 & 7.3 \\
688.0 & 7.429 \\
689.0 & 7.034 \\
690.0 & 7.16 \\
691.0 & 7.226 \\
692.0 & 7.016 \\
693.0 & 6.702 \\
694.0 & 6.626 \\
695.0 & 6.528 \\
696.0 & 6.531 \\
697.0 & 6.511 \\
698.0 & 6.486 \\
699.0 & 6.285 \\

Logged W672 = 5.597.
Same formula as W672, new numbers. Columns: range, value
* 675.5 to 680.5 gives 5.499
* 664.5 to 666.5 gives 6.76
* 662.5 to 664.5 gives 6.369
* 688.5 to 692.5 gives 7.016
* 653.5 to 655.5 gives 6.552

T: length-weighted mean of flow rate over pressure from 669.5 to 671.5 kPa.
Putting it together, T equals 6.95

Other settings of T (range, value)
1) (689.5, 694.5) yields 6.95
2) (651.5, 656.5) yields 6.61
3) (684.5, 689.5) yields 7.32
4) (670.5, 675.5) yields 6.24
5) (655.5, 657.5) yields 6.73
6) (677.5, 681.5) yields 6.4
